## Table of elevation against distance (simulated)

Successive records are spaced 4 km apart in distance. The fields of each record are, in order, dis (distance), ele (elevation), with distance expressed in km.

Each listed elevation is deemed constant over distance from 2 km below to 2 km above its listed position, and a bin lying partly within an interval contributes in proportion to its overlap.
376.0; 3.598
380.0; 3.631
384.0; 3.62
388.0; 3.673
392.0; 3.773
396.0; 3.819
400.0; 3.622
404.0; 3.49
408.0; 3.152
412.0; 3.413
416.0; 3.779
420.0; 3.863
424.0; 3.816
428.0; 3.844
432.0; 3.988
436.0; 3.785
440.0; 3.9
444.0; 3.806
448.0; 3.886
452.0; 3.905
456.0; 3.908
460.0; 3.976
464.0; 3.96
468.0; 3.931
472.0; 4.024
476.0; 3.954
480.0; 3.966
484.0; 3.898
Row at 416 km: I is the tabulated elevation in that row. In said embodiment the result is 3.779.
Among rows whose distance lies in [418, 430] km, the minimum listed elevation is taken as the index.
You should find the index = 3.816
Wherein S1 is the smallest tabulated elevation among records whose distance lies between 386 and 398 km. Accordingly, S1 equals 3.673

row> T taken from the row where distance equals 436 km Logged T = 3.785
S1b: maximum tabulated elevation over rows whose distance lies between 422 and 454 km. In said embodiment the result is 3.988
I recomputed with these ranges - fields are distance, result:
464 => 3.96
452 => 3.905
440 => 3.9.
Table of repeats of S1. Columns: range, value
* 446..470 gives 3.886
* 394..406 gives 3.49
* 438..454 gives 3.806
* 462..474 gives 3.931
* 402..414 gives 3.152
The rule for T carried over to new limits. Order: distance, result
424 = 3.816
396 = 3.819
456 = 3.908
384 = 3.62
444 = 3.806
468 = 3.931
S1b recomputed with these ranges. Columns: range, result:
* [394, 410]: 3.819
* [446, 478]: 4.024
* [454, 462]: 3.976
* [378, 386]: 3.631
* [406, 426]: 3.863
